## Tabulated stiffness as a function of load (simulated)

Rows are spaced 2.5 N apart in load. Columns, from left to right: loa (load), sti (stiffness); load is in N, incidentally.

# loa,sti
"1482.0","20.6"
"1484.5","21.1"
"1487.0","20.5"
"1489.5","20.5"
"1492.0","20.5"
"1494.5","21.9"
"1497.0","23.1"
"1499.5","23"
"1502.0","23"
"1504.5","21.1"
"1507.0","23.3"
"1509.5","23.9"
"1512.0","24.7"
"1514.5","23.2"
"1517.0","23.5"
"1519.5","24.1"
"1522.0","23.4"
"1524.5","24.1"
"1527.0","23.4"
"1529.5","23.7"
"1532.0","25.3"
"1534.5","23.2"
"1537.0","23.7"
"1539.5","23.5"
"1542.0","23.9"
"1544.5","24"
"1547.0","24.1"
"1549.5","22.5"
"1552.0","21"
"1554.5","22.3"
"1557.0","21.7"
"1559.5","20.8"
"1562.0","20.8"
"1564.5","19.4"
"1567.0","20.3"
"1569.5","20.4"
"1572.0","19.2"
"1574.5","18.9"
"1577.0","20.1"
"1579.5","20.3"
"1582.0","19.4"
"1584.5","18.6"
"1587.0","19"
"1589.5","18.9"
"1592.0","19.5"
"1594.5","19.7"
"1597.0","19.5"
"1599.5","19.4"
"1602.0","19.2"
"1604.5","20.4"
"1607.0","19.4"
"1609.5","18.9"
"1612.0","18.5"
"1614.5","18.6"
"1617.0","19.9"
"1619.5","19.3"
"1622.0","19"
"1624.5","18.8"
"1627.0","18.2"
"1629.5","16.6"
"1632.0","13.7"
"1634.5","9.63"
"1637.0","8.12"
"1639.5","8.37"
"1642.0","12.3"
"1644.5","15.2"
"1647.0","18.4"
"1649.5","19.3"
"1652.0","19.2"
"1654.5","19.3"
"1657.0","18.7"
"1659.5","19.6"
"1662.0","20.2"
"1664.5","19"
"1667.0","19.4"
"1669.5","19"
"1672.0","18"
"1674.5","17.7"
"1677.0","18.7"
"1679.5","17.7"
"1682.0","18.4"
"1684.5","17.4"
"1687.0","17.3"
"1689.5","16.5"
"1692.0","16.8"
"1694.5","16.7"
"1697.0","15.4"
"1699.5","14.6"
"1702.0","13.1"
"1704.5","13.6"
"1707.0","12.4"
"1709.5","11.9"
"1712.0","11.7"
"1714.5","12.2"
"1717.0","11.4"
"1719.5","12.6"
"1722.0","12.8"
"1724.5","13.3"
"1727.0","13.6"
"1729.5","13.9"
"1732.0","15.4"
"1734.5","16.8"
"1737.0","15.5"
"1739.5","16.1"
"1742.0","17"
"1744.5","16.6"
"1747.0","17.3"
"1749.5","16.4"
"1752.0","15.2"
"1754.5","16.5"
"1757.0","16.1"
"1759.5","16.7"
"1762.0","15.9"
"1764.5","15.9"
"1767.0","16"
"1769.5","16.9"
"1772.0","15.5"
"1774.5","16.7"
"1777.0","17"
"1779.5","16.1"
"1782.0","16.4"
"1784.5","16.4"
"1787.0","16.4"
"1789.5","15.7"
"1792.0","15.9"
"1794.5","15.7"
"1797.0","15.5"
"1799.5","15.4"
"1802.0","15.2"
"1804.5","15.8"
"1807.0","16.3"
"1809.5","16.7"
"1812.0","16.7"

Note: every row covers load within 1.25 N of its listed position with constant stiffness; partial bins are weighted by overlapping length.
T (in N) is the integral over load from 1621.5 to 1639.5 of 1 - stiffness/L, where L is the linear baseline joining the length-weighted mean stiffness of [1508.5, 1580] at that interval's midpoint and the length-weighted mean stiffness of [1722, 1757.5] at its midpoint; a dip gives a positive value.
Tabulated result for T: 4.8 N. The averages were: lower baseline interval 22.4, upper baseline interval 15.6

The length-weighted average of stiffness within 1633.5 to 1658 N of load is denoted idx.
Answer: 14.9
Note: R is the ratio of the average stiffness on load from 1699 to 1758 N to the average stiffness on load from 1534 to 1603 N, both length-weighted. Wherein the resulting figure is 0.69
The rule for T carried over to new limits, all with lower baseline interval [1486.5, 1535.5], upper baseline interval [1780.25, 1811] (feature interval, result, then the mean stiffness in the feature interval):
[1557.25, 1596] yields 2.99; 19.7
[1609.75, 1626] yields 1.09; 19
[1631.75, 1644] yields 5.81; 10.4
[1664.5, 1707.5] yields 4.44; 16.8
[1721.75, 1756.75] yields 3.60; 15.6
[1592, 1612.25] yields 1.29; 19.4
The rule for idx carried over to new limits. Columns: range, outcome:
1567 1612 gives 19.5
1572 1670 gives 17.9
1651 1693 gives 18.4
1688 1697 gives 16.5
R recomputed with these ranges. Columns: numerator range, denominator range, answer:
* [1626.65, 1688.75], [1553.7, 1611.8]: 0.85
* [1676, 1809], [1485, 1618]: 0.72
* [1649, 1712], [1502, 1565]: 0.74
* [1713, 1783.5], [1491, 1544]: 0.66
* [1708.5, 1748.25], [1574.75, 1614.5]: 0.74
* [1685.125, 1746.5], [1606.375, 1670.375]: 0.85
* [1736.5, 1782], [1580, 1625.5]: 0.85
